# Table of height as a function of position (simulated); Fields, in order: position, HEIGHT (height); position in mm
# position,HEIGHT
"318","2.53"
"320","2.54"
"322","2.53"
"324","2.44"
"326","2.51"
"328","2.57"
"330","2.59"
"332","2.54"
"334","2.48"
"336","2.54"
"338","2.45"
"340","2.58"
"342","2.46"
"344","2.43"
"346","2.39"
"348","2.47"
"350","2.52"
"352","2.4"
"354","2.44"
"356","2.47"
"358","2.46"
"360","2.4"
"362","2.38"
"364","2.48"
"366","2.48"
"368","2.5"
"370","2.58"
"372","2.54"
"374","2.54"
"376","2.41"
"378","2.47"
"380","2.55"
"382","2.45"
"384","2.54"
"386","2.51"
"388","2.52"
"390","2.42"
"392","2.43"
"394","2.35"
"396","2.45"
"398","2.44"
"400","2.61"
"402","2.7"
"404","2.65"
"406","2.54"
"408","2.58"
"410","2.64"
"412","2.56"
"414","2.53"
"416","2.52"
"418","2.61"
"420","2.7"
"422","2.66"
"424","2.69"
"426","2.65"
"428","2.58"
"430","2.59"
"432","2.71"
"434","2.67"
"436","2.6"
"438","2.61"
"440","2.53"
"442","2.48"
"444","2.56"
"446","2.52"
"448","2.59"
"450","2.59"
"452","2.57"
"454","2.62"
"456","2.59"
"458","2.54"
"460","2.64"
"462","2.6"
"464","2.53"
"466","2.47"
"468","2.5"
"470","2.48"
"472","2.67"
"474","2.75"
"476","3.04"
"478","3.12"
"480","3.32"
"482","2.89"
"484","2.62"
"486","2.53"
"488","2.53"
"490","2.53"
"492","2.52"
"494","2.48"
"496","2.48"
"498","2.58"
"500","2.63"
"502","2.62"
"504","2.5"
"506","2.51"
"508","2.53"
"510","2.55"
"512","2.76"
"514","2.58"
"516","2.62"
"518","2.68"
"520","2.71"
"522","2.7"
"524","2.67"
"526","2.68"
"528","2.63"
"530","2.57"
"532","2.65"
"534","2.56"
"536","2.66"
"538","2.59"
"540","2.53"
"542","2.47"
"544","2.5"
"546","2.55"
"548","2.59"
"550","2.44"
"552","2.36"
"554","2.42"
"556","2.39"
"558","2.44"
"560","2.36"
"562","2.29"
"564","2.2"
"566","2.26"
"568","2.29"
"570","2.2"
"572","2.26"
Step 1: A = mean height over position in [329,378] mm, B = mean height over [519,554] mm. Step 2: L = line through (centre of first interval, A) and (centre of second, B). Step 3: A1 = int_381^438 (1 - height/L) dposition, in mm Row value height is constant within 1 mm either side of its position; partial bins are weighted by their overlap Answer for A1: -1.3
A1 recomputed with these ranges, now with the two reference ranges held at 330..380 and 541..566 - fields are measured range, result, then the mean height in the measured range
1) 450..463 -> -0.8 mm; 2.59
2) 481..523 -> -2.9 mm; 2.6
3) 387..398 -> 0.1 mm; 2.43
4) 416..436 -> -1.5 mm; 2.64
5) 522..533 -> -1.0 mm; 2.65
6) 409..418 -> -0.4 mm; 2.57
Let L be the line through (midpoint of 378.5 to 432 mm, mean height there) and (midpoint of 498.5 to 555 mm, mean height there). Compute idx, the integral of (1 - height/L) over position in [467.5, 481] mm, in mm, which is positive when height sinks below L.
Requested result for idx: -1.5 mm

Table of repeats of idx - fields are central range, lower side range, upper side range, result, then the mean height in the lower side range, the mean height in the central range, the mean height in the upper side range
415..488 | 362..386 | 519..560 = -3.6 mm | 2.5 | 2.65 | 2.55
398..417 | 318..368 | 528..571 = -0.9 mm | 2.48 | 2.58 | 2.45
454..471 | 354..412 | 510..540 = 0.2 mm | 2.5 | 2.55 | 2.64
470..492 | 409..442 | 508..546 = -1.4 mm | 2.61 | 2.77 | 2.61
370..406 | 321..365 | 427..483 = 0.6 mm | 2.48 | 2.51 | 2.66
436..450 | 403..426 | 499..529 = 0.3 mm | 2.61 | 2.55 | 2.62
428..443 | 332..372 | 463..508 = -0.1 mm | 2.47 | 2.6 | 2.65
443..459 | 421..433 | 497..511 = 0.3 mm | 2.65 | 2.57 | 2.56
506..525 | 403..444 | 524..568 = -0.9 mm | 2.6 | 2.64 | 2.48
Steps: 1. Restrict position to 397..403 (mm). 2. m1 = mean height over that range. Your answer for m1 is 2.58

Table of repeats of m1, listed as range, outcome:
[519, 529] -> 2.68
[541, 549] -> 2.53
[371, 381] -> 2.5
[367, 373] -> 2.54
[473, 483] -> 3.02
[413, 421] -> 2.59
